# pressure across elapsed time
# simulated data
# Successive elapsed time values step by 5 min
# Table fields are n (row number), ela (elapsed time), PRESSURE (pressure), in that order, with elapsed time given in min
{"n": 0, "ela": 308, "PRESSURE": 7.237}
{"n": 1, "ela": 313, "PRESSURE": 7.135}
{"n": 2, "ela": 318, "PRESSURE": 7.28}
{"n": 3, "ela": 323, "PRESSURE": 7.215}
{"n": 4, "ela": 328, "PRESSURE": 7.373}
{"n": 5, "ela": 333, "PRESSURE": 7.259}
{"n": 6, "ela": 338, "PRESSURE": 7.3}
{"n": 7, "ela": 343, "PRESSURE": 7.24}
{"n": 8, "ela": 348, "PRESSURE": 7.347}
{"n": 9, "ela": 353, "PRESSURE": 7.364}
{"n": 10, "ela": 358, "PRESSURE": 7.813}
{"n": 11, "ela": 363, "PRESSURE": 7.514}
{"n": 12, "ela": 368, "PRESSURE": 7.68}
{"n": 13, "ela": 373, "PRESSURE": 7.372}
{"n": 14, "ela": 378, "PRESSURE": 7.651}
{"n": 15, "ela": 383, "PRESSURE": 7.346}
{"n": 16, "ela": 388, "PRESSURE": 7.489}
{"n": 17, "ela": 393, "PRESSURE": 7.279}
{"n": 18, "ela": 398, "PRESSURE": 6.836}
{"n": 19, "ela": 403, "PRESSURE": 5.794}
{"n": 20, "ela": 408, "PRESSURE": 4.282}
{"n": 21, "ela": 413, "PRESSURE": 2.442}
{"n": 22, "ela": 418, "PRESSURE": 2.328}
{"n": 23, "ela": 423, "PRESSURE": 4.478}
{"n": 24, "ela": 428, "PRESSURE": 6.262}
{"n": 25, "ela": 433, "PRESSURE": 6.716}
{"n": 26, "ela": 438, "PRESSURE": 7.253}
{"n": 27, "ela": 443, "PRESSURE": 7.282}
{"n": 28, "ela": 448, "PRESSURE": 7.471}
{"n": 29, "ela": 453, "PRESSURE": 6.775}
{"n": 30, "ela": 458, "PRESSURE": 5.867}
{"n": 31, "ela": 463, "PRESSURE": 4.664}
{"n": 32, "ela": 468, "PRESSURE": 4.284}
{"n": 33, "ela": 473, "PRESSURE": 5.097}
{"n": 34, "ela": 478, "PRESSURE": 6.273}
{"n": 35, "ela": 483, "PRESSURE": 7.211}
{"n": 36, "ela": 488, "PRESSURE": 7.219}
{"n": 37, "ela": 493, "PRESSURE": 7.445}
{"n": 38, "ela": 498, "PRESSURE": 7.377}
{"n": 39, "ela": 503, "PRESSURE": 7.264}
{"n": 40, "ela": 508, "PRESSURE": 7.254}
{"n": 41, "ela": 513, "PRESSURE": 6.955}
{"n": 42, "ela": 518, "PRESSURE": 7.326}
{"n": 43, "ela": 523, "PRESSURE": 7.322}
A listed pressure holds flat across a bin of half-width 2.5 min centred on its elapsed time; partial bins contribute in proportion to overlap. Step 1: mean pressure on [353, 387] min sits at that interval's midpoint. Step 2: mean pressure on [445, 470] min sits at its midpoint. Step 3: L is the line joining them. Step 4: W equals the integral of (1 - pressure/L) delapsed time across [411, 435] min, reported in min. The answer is 7.5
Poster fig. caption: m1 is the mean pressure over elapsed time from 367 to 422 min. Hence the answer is 5.96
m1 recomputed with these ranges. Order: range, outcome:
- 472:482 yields 6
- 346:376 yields 7.52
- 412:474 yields 5.54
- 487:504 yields 7.34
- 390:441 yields 5.41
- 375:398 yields 7.37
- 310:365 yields 7.35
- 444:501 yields 6.37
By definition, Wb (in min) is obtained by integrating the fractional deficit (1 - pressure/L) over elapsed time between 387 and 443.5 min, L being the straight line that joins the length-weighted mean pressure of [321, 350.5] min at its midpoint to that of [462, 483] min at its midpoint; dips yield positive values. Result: 5.13 min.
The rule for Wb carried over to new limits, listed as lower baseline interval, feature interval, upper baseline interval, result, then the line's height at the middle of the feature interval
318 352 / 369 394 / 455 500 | -1.9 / 6.92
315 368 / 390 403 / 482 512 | 0.9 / 7.35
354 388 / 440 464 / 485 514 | 2.7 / 7.37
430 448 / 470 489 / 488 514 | 2.3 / 7.22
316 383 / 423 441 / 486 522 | 2.2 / 7.34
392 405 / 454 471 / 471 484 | 3.0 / 6.21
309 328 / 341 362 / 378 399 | -0.5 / 7.27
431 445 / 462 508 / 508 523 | 4.7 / 7.15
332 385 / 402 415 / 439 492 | 5.4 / 6.9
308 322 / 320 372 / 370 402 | -1.2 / 7.23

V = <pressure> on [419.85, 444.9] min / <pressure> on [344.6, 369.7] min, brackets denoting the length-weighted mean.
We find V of 0.83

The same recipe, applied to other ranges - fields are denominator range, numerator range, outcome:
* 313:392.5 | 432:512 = 0.89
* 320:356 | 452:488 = 0.79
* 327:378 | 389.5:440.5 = 0.73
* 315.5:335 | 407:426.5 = 0.48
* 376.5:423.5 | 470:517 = 1.23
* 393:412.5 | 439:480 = 1.09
